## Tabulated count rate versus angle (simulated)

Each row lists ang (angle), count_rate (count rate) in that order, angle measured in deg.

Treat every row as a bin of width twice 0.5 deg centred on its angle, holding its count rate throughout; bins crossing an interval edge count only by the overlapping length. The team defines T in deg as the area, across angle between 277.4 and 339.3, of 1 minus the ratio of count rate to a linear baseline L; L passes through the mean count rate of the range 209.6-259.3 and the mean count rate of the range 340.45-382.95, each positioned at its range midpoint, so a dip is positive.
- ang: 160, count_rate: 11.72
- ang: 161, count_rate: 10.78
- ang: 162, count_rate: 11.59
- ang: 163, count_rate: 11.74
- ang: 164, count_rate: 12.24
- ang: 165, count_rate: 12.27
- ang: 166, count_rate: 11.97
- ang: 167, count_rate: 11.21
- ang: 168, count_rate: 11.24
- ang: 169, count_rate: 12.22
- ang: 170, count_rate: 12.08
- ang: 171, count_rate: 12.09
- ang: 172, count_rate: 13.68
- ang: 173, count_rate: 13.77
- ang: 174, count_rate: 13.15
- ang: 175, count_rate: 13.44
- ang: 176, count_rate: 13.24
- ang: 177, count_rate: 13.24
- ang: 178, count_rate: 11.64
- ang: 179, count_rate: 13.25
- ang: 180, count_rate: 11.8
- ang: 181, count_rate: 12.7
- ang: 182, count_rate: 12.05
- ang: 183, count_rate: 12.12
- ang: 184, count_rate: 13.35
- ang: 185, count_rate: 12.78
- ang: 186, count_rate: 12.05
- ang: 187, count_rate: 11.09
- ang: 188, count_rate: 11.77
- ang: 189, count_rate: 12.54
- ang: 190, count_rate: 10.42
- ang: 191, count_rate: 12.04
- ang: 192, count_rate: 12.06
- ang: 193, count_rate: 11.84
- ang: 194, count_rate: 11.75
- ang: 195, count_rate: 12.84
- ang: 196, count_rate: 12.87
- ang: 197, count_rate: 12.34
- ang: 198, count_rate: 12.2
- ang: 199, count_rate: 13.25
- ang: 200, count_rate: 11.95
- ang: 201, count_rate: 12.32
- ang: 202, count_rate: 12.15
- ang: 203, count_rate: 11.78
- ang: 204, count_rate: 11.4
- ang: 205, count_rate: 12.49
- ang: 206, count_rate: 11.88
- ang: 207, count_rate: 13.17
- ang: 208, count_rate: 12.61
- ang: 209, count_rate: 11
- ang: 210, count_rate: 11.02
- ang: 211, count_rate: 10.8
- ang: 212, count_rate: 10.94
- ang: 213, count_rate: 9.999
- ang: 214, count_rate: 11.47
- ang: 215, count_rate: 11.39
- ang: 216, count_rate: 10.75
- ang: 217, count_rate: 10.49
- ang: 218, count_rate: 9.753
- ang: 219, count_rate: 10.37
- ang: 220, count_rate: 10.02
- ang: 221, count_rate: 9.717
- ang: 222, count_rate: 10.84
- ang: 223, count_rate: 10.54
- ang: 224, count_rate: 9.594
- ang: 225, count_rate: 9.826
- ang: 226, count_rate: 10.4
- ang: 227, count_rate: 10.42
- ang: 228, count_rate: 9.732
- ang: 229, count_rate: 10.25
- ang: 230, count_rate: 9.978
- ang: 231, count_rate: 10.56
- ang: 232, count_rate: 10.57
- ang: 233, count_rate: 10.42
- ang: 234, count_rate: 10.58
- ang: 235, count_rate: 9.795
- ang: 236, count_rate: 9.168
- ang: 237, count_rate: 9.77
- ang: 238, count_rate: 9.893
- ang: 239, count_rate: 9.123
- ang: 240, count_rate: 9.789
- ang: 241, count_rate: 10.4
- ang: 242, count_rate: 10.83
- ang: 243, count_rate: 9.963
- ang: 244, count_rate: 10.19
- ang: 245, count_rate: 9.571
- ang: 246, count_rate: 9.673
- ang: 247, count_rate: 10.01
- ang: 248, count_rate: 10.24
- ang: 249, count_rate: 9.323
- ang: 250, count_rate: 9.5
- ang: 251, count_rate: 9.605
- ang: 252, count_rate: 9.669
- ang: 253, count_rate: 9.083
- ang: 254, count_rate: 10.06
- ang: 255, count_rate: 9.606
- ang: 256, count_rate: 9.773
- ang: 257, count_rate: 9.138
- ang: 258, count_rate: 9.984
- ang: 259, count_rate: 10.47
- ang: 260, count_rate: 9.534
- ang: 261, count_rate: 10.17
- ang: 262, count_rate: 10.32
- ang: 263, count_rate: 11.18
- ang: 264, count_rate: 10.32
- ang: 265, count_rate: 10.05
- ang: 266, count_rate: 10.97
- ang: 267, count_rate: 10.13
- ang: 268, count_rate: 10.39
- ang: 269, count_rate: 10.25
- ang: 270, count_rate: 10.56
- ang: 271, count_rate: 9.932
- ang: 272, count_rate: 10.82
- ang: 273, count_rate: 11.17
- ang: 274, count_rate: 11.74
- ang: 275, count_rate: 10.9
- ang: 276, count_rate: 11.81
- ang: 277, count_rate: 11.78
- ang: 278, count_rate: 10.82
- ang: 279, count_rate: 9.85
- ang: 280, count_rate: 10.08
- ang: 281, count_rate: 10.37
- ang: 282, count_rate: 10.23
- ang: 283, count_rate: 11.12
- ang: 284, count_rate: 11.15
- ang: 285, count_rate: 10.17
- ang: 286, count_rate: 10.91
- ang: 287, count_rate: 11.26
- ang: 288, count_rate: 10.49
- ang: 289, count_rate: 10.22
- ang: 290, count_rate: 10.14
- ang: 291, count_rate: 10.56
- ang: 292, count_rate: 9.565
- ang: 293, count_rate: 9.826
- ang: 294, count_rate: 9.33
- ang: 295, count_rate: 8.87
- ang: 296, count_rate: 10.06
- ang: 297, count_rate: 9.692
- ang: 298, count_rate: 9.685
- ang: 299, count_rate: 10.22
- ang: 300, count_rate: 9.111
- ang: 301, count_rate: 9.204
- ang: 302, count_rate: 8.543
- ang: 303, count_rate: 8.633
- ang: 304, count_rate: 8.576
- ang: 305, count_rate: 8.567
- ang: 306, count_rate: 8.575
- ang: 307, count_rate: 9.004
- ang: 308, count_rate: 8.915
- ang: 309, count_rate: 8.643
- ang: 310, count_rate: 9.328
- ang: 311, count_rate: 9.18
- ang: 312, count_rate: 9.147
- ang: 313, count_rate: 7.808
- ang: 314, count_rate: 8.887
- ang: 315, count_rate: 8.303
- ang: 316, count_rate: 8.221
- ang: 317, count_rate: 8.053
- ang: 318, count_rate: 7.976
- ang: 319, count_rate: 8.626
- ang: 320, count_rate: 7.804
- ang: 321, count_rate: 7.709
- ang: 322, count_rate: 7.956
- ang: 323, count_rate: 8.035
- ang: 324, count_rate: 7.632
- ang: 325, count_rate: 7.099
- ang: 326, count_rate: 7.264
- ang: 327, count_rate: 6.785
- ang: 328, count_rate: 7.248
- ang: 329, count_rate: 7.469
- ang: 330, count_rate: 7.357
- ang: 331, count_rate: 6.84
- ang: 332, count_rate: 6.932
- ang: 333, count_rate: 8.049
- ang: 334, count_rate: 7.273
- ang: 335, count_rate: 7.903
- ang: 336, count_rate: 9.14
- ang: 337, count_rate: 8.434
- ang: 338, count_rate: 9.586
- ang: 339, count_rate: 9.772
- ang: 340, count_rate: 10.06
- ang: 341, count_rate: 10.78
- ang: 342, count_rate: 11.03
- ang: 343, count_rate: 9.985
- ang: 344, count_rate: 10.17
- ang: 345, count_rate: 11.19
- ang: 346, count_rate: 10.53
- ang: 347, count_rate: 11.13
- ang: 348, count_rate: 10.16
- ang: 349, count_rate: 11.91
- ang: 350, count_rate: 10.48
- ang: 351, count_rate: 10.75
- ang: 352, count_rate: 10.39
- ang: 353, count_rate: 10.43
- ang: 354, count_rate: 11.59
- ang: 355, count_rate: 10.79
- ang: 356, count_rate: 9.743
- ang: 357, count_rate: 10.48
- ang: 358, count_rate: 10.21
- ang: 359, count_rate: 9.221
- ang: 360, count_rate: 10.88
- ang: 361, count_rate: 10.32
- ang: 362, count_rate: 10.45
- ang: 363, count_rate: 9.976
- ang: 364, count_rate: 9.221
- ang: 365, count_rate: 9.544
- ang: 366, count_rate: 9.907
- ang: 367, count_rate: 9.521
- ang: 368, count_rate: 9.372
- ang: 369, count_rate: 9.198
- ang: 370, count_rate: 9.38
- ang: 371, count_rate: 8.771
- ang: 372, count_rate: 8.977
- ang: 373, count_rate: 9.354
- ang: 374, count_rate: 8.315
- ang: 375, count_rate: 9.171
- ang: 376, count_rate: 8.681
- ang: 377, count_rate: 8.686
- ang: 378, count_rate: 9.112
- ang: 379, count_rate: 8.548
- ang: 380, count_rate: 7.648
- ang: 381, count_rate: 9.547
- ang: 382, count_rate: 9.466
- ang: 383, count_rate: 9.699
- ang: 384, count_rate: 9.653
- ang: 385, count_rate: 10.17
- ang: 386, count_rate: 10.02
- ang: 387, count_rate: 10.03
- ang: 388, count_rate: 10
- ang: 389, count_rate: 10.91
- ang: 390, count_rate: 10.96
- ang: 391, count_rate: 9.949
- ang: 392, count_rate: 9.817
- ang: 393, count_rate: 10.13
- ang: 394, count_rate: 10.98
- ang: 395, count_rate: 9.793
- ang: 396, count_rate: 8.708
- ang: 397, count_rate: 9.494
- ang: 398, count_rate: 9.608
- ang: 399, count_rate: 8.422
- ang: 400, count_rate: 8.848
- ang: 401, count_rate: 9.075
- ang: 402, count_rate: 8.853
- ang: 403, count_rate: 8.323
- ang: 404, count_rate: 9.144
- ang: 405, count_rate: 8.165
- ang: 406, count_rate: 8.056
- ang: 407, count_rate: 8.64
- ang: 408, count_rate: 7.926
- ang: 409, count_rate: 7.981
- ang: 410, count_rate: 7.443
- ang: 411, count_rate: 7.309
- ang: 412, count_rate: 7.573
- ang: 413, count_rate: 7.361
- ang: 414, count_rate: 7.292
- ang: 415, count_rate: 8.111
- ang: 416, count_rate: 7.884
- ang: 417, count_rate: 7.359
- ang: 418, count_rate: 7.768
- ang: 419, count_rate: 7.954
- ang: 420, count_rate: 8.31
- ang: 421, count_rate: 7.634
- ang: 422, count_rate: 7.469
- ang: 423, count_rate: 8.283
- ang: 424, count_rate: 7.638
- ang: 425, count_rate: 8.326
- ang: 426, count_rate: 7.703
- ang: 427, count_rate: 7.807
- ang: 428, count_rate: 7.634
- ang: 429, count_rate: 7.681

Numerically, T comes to 6.41 deg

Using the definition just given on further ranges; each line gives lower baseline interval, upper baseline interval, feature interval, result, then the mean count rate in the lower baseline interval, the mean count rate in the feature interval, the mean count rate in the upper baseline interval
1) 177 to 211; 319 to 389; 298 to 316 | 2.25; 12.1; 8.87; 9.3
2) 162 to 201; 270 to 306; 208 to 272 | 5.37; 12.3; 10.2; 10.1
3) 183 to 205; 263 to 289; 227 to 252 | 3.04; 12.1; 9.96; 10.7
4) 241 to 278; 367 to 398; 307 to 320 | 1.76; 10.3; 8.58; 9.49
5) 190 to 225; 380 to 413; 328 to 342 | 1.99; 11.4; 8.48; 9.16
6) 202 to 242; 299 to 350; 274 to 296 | -2.31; 10.6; 10.5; 8.76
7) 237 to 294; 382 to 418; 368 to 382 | 0.43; 10.2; 8.91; 8.95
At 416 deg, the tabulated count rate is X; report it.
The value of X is 7.884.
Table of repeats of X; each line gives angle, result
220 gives 10.02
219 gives 10.37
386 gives 10.02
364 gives 9.221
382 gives 9.466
